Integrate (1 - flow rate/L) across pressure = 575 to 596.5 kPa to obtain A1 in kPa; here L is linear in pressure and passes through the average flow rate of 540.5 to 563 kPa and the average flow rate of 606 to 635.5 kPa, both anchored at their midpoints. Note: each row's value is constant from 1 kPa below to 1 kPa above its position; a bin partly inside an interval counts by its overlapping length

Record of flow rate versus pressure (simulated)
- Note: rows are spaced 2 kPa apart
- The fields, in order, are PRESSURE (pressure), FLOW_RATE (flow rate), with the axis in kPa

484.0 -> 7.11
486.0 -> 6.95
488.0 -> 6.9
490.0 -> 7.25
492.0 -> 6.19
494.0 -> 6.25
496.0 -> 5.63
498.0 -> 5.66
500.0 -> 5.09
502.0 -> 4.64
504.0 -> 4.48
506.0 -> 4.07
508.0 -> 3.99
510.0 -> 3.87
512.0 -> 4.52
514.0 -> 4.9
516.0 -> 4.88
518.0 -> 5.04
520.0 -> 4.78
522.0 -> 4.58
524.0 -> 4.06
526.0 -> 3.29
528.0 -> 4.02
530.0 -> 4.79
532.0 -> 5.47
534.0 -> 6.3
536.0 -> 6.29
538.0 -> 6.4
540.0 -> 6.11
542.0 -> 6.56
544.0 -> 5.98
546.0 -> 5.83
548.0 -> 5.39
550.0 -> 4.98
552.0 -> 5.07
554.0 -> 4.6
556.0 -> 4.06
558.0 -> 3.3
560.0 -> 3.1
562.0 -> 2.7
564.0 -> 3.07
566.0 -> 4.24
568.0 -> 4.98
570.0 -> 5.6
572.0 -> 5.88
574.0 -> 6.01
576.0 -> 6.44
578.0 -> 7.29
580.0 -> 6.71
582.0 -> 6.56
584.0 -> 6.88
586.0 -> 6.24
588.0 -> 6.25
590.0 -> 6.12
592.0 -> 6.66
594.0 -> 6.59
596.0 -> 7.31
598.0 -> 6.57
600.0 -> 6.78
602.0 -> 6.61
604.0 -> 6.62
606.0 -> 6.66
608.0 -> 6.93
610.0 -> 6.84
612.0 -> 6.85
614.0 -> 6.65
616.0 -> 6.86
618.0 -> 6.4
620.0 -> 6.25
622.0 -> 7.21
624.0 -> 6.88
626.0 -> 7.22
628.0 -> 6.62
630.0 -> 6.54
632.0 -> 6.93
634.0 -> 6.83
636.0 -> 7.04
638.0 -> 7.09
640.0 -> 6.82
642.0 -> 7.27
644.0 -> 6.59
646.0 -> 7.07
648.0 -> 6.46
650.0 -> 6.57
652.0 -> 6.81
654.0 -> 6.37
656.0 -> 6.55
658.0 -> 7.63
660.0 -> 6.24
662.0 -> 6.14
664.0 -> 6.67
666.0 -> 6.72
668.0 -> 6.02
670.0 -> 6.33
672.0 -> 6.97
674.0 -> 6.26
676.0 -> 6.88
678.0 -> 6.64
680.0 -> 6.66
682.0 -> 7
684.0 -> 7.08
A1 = -3.4 kPa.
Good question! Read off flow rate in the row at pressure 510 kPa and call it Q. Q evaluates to 3.87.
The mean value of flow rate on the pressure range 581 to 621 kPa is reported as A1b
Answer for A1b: 6.63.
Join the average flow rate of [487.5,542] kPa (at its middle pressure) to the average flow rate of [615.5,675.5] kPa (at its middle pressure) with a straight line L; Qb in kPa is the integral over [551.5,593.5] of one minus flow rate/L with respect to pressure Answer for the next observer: 3.9 kPa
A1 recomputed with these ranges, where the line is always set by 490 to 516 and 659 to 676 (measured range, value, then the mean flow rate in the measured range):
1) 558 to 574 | 3.7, 4.28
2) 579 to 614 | -4.9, 6.66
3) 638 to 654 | -1.4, 6.79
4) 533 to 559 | -0.3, 5.45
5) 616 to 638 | -2.6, 6.81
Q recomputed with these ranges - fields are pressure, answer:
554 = 4.6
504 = 4.48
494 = 6.25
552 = 5.07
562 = 2.7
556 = 4.06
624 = 6.88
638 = 7.09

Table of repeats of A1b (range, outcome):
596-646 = 6.81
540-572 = 4.72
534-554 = 5.81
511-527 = 4.51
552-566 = 3.64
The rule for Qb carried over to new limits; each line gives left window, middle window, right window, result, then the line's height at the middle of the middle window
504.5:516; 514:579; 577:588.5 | 5.0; 5.5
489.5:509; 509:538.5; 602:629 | 3.9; 5.59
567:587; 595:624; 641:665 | -1.4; 6.45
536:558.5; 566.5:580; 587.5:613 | 0.0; 6.02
